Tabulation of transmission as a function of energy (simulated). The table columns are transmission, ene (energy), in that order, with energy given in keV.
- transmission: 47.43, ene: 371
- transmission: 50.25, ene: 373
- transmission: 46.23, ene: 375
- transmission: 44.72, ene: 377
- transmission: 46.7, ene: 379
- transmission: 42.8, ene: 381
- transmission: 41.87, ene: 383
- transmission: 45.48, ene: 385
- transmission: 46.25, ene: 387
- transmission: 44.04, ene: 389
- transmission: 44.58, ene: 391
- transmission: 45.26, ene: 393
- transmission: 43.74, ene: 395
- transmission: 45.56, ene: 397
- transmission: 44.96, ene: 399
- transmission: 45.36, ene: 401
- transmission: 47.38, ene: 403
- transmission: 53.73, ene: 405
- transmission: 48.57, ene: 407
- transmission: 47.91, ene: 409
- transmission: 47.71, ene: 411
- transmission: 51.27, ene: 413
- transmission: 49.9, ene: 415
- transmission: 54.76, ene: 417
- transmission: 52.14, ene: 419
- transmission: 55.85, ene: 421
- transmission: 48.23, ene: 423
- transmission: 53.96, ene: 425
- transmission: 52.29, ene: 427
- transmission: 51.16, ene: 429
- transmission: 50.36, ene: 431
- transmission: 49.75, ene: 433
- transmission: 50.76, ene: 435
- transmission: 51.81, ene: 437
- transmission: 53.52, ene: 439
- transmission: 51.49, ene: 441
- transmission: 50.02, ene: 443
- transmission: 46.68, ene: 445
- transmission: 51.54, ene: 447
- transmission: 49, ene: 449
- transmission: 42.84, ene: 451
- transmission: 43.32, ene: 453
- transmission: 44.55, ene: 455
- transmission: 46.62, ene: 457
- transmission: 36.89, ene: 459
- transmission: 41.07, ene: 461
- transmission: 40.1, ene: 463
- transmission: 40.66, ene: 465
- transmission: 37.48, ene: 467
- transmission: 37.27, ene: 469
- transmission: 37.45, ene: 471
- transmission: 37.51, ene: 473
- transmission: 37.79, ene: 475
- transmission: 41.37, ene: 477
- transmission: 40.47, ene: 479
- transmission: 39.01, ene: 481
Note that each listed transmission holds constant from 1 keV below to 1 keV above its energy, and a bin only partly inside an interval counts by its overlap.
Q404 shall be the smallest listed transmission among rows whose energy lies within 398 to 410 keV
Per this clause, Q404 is 44.96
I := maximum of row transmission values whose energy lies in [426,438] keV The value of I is 52.29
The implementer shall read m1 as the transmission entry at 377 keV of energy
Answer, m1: 44.72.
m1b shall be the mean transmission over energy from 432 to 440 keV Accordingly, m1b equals 51.5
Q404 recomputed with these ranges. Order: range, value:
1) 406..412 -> 47.71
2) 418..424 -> 48.23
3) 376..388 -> 41.87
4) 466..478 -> 37.27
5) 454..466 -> 36.89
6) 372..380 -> 44.72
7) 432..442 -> 49.75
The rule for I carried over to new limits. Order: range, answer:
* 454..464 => 46.62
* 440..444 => 51.49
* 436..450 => 53.52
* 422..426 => 53.96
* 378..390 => 46.7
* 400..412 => 53.73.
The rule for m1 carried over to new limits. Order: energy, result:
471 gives 37.45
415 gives 49.9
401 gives 45.36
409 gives 47.91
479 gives 40.47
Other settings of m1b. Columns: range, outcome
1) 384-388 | 45.9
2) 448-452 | 45.9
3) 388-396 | 44.4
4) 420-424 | 52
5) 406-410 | 48.2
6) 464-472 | 38.2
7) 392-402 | 45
